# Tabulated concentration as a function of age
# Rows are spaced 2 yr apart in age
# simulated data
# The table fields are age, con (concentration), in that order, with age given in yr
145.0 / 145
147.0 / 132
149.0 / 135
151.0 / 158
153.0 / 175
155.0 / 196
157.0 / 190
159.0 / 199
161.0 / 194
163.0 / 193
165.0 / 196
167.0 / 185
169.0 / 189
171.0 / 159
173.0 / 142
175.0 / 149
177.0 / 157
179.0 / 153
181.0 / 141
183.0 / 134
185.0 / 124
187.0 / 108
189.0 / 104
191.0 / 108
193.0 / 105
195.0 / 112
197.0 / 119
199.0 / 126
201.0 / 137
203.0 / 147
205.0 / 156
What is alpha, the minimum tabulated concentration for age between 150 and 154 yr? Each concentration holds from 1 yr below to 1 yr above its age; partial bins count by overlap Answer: 158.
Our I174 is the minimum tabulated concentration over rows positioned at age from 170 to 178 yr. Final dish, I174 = 142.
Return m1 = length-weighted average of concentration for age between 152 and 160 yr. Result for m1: 190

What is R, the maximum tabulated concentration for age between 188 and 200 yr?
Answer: 126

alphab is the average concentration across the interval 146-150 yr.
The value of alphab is 134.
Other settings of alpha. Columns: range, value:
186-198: 104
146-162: 132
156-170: 185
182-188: 108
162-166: 193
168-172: 159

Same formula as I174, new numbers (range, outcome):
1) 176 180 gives 153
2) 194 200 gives 112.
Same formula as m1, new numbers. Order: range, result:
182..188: 122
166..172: 178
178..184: 143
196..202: 127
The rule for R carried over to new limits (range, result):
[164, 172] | 196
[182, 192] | 134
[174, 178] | 157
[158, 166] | 199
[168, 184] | 189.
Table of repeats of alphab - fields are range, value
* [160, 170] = 191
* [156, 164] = 194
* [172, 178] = 149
